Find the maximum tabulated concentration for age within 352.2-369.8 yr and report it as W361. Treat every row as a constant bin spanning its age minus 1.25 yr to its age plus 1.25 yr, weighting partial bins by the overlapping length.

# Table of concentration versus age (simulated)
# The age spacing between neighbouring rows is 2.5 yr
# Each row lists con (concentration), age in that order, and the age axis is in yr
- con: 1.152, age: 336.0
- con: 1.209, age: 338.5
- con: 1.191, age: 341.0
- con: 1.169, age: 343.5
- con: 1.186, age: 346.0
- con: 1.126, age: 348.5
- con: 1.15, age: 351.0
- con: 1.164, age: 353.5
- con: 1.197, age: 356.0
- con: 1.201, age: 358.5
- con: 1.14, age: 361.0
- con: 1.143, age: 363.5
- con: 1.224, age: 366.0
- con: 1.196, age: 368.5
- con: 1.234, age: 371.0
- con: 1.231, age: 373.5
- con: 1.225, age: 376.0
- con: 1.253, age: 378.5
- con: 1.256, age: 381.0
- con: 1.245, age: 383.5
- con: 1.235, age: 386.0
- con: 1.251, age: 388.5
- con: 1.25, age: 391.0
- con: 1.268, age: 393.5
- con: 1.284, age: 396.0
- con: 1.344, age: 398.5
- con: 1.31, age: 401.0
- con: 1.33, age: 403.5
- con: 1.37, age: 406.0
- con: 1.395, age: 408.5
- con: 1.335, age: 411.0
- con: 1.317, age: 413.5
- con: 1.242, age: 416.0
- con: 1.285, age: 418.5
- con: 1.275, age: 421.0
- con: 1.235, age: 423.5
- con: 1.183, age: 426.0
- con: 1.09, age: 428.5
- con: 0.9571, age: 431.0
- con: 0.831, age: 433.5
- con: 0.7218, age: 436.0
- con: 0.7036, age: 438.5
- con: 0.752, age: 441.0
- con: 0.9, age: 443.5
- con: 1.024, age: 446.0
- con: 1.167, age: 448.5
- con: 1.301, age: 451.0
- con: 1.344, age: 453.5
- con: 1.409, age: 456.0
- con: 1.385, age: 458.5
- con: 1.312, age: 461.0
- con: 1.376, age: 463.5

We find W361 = 1.224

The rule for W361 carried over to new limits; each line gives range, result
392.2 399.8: 1.344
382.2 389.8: 1.251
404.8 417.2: 1.395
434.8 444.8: 0.9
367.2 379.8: 1.253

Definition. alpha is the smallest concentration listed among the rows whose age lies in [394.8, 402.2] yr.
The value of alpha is 1.284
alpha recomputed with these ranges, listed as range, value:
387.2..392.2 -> 1.25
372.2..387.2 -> 1.225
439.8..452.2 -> 0.752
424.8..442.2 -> 0.7036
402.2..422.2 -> 1.242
